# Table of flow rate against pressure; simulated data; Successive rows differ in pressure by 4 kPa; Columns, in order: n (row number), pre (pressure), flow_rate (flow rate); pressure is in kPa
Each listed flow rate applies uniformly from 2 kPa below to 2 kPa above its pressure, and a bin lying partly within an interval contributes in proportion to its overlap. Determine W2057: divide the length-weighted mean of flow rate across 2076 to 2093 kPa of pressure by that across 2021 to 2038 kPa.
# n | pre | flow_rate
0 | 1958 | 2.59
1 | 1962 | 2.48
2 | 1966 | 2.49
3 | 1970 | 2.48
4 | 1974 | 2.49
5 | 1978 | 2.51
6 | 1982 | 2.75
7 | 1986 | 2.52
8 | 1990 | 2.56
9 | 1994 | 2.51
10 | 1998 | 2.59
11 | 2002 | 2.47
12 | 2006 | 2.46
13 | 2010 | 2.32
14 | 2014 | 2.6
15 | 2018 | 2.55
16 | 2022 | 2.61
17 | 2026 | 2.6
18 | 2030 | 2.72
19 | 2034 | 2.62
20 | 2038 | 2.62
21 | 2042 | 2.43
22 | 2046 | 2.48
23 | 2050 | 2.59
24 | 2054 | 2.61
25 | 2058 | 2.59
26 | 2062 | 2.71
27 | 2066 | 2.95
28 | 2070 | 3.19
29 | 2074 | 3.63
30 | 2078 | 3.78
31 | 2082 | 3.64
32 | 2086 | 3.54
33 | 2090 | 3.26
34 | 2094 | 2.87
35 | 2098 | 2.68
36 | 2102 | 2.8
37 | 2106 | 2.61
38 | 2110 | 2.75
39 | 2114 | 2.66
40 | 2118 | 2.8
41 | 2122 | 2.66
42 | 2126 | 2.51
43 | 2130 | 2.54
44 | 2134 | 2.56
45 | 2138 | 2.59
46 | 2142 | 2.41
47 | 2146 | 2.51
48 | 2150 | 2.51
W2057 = 1.33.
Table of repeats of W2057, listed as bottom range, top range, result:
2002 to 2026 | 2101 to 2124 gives 1.08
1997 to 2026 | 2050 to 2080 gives 1.21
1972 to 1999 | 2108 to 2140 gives 1.03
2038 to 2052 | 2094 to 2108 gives 1.08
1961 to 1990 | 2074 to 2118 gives 1.21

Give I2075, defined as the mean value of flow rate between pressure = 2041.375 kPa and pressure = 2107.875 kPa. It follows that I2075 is 2.97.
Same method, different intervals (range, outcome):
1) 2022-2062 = 2.59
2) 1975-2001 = 2.57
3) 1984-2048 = 2.54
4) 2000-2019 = 2.48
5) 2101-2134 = 2.66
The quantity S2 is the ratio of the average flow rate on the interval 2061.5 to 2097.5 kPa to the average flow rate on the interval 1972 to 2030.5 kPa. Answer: 1.3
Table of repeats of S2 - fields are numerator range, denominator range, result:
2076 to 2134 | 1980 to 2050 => 1.14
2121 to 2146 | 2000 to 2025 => 1.01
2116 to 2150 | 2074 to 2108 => 0.81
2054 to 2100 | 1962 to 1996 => 1.24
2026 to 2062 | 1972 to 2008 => 1.02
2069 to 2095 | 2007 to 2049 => 1.35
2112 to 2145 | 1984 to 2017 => 1.03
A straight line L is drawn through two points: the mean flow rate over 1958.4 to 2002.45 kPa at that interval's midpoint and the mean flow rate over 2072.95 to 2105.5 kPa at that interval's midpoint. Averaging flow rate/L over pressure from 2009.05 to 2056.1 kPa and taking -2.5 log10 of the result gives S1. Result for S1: 0.12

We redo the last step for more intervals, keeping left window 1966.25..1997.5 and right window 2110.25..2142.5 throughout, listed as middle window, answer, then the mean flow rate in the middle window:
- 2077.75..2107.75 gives -0.20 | 3.12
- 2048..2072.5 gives -0.09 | 2.79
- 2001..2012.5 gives 0.06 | 2.42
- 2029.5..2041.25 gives -0.02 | 2.62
